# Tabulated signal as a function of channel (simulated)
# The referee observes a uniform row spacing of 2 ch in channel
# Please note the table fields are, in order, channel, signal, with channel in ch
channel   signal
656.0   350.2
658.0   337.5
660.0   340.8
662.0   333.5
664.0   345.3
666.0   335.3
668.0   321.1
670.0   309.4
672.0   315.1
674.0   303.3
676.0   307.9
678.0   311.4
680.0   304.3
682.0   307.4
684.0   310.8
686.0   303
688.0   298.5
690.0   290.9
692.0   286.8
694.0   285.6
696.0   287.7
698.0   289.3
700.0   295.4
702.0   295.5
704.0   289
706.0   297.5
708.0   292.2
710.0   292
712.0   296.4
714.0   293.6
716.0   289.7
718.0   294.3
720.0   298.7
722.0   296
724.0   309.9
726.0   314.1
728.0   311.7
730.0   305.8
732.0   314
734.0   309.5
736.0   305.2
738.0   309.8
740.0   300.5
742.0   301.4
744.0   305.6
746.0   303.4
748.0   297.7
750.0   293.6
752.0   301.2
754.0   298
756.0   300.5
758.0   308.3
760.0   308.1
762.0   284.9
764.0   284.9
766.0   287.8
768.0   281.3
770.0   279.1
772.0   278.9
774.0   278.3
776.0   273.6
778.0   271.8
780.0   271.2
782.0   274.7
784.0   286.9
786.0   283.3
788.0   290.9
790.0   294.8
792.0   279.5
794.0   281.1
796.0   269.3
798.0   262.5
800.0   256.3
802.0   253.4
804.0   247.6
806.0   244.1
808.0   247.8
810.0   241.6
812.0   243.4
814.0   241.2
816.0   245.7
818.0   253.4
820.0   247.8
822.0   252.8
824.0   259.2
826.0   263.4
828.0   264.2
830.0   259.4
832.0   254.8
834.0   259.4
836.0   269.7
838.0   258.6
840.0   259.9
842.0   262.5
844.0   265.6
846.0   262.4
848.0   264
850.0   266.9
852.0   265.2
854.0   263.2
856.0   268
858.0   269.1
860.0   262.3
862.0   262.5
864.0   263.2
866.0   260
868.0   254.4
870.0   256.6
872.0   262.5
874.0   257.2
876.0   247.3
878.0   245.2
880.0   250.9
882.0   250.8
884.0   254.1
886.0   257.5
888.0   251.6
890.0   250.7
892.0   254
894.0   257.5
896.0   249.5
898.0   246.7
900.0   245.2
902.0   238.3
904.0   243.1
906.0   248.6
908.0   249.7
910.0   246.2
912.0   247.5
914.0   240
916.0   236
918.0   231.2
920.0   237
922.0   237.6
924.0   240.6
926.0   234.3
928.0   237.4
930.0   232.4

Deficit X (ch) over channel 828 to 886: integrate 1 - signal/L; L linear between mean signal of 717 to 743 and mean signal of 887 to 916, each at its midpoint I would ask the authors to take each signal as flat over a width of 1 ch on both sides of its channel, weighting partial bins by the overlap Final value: 0.55 ch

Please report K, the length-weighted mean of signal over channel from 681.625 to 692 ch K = 300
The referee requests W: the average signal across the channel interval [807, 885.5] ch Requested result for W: 257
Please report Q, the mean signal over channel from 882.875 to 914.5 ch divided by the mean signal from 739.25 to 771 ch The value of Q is 0.84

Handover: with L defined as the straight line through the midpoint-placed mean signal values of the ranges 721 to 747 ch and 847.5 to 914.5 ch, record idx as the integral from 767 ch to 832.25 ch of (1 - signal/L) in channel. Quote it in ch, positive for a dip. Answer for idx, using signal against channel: 4.3 ch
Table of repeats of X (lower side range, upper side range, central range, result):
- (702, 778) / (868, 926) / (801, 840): 2.6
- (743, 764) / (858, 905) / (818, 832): 0.8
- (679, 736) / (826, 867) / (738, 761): -1.1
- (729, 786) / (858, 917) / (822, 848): 0.7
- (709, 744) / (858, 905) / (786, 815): 1.8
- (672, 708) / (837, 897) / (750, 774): -0.8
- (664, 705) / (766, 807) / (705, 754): -1.9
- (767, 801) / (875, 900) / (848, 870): -0.4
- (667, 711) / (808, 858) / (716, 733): -0.9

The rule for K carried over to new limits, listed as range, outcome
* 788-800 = 277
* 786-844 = 260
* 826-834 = 260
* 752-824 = 272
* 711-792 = 295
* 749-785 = 287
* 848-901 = 257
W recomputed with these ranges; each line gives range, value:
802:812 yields 246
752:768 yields 295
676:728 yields 298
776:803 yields 275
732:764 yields 302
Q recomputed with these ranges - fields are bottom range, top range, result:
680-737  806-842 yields 0.85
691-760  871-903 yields 0.84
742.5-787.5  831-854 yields 0.91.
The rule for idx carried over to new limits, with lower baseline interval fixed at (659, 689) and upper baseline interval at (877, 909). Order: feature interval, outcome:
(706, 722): 0.53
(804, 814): 1.13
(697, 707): 0.47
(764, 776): 0.27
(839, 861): -0.15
